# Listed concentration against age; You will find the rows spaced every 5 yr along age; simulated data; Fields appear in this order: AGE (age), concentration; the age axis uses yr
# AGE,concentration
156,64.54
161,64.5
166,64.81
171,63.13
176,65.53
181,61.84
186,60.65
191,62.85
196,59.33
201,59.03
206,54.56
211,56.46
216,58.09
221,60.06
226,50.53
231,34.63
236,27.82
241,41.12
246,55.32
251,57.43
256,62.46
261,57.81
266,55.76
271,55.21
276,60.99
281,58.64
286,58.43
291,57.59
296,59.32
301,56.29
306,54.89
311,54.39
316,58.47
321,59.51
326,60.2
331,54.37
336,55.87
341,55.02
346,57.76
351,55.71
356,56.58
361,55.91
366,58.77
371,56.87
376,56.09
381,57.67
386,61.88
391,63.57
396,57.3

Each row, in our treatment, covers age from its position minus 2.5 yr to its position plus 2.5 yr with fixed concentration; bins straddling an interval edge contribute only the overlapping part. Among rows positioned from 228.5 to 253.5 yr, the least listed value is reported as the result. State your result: 27.82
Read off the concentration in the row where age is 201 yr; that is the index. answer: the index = 59.03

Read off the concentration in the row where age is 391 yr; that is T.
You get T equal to 63.57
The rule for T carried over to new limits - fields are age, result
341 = 55.02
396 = 57.3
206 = 54.56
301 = 56.29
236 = 27.82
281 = 58.64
